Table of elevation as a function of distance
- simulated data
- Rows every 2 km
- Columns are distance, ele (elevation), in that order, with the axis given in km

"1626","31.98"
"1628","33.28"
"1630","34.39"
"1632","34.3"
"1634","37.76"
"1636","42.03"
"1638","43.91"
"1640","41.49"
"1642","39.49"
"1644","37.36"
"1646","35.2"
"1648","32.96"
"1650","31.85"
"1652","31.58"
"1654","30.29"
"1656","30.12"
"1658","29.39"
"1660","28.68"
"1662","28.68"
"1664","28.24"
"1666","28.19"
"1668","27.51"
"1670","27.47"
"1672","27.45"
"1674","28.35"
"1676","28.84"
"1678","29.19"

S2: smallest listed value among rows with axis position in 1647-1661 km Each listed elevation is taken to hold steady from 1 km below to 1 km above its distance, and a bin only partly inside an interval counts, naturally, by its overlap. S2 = 28.68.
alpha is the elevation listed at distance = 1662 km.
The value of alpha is 28.68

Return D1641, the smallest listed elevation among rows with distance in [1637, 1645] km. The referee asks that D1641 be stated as 37.36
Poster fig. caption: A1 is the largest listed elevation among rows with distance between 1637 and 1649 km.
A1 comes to 43.91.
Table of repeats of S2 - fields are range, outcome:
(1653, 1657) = 30.12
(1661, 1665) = 28.24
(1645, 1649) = 32.96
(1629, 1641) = 34.3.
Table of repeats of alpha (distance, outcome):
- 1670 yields 27.47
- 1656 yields 30.12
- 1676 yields 28.84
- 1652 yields 31.58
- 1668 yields 27.51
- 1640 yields 41.49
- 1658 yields 29.39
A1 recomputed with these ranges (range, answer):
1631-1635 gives 37.76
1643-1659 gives 37.36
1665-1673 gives 28.19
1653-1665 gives 30.29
